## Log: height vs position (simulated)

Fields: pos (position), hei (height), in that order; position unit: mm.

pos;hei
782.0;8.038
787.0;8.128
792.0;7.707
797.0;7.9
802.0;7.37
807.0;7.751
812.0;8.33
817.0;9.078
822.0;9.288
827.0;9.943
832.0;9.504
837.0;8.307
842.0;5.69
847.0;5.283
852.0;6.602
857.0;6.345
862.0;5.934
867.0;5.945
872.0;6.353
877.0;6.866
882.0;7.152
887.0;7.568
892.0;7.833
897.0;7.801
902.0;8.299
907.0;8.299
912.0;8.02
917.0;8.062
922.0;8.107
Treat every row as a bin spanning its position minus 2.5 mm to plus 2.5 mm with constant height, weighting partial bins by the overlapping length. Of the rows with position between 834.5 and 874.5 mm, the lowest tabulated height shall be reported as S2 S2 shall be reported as 5.283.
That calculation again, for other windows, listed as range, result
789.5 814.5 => 7.37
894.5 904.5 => 7.801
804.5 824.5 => 7.751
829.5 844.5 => 5.69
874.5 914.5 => 6.866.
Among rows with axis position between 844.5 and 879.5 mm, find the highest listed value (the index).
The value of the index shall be 6.866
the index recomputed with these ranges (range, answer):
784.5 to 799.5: 8.128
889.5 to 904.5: 8.299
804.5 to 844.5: 9.943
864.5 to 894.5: 7.833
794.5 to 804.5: 7.9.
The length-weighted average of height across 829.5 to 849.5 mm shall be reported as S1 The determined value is 7.2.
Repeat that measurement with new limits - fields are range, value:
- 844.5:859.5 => 6.08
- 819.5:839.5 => 9.26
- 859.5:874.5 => 6.08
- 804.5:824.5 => 8.61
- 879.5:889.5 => 7.36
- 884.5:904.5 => 7.88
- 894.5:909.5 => 8.13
